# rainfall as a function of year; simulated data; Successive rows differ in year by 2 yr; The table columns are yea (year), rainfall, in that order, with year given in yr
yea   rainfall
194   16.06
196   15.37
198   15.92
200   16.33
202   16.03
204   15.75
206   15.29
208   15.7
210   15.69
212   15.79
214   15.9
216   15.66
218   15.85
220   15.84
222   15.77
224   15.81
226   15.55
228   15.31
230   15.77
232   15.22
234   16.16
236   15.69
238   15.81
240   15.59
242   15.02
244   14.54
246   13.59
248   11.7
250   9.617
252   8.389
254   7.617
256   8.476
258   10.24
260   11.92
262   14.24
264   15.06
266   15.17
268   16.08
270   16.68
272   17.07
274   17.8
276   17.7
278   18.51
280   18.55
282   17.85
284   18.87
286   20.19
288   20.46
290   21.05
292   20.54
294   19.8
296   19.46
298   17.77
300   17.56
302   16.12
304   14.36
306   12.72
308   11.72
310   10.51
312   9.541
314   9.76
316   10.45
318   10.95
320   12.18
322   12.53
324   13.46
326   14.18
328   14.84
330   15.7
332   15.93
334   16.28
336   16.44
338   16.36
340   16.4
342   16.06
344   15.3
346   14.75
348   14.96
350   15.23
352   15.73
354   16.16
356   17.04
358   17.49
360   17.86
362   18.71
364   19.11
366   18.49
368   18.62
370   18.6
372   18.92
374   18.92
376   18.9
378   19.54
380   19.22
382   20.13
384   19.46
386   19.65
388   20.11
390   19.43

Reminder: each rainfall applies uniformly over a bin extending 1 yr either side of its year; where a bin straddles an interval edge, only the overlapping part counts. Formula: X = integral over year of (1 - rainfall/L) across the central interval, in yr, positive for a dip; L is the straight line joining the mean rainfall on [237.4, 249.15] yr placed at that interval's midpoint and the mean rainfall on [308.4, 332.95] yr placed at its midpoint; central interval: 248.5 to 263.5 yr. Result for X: 3.9 yr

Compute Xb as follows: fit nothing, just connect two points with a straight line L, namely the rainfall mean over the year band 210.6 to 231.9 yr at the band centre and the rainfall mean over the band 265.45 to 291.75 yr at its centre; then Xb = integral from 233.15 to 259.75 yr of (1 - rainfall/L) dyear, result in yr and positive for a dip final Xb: 6.82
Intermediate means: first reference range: 15.7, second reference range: 18.3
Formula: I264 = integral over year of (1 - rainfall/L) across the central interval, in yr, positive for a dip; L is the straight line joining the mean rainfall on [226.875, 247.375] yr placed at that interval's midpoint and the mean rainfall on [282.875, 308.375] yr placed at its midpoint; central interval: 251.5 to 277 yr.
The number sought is 4.4 yr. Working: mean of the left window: 15.2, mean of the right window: 17.9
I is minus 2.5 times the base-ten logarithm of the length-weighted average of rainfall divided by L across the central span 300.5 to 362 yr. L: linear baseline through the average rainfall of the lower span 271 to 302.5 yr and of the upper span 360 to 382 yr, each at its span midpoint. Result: 0.29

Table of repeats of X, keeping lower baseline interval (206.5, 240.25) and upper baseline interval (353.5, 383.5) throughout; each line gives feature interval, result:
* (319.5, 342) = 3.52 yr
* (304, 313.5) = 3.27 yr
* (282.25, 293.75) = -2.07 yr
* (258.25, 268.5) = 1.49 yr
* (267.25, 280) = -0.55 yr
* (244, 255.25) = 3.94 yr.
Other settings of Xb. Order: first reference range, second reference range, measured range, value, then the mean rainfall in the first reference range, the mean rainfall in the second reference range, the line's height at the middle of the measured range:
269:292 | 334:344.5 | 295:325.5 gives 7.3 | 18.7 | 16.2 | 17.4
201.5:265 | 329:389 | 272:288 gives -3.2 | 14.2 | 17.5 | 15.4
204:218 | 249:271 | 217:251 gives -2.0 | 15.7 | 12.1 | 14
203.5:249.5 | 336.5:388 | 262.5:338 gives 3.5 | 15.3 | 17.7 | 16.6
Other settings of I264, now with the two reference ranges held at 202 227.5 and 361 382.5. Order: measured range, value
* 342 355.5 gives 2.22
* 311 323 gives 4.67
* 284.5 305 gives -1.61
